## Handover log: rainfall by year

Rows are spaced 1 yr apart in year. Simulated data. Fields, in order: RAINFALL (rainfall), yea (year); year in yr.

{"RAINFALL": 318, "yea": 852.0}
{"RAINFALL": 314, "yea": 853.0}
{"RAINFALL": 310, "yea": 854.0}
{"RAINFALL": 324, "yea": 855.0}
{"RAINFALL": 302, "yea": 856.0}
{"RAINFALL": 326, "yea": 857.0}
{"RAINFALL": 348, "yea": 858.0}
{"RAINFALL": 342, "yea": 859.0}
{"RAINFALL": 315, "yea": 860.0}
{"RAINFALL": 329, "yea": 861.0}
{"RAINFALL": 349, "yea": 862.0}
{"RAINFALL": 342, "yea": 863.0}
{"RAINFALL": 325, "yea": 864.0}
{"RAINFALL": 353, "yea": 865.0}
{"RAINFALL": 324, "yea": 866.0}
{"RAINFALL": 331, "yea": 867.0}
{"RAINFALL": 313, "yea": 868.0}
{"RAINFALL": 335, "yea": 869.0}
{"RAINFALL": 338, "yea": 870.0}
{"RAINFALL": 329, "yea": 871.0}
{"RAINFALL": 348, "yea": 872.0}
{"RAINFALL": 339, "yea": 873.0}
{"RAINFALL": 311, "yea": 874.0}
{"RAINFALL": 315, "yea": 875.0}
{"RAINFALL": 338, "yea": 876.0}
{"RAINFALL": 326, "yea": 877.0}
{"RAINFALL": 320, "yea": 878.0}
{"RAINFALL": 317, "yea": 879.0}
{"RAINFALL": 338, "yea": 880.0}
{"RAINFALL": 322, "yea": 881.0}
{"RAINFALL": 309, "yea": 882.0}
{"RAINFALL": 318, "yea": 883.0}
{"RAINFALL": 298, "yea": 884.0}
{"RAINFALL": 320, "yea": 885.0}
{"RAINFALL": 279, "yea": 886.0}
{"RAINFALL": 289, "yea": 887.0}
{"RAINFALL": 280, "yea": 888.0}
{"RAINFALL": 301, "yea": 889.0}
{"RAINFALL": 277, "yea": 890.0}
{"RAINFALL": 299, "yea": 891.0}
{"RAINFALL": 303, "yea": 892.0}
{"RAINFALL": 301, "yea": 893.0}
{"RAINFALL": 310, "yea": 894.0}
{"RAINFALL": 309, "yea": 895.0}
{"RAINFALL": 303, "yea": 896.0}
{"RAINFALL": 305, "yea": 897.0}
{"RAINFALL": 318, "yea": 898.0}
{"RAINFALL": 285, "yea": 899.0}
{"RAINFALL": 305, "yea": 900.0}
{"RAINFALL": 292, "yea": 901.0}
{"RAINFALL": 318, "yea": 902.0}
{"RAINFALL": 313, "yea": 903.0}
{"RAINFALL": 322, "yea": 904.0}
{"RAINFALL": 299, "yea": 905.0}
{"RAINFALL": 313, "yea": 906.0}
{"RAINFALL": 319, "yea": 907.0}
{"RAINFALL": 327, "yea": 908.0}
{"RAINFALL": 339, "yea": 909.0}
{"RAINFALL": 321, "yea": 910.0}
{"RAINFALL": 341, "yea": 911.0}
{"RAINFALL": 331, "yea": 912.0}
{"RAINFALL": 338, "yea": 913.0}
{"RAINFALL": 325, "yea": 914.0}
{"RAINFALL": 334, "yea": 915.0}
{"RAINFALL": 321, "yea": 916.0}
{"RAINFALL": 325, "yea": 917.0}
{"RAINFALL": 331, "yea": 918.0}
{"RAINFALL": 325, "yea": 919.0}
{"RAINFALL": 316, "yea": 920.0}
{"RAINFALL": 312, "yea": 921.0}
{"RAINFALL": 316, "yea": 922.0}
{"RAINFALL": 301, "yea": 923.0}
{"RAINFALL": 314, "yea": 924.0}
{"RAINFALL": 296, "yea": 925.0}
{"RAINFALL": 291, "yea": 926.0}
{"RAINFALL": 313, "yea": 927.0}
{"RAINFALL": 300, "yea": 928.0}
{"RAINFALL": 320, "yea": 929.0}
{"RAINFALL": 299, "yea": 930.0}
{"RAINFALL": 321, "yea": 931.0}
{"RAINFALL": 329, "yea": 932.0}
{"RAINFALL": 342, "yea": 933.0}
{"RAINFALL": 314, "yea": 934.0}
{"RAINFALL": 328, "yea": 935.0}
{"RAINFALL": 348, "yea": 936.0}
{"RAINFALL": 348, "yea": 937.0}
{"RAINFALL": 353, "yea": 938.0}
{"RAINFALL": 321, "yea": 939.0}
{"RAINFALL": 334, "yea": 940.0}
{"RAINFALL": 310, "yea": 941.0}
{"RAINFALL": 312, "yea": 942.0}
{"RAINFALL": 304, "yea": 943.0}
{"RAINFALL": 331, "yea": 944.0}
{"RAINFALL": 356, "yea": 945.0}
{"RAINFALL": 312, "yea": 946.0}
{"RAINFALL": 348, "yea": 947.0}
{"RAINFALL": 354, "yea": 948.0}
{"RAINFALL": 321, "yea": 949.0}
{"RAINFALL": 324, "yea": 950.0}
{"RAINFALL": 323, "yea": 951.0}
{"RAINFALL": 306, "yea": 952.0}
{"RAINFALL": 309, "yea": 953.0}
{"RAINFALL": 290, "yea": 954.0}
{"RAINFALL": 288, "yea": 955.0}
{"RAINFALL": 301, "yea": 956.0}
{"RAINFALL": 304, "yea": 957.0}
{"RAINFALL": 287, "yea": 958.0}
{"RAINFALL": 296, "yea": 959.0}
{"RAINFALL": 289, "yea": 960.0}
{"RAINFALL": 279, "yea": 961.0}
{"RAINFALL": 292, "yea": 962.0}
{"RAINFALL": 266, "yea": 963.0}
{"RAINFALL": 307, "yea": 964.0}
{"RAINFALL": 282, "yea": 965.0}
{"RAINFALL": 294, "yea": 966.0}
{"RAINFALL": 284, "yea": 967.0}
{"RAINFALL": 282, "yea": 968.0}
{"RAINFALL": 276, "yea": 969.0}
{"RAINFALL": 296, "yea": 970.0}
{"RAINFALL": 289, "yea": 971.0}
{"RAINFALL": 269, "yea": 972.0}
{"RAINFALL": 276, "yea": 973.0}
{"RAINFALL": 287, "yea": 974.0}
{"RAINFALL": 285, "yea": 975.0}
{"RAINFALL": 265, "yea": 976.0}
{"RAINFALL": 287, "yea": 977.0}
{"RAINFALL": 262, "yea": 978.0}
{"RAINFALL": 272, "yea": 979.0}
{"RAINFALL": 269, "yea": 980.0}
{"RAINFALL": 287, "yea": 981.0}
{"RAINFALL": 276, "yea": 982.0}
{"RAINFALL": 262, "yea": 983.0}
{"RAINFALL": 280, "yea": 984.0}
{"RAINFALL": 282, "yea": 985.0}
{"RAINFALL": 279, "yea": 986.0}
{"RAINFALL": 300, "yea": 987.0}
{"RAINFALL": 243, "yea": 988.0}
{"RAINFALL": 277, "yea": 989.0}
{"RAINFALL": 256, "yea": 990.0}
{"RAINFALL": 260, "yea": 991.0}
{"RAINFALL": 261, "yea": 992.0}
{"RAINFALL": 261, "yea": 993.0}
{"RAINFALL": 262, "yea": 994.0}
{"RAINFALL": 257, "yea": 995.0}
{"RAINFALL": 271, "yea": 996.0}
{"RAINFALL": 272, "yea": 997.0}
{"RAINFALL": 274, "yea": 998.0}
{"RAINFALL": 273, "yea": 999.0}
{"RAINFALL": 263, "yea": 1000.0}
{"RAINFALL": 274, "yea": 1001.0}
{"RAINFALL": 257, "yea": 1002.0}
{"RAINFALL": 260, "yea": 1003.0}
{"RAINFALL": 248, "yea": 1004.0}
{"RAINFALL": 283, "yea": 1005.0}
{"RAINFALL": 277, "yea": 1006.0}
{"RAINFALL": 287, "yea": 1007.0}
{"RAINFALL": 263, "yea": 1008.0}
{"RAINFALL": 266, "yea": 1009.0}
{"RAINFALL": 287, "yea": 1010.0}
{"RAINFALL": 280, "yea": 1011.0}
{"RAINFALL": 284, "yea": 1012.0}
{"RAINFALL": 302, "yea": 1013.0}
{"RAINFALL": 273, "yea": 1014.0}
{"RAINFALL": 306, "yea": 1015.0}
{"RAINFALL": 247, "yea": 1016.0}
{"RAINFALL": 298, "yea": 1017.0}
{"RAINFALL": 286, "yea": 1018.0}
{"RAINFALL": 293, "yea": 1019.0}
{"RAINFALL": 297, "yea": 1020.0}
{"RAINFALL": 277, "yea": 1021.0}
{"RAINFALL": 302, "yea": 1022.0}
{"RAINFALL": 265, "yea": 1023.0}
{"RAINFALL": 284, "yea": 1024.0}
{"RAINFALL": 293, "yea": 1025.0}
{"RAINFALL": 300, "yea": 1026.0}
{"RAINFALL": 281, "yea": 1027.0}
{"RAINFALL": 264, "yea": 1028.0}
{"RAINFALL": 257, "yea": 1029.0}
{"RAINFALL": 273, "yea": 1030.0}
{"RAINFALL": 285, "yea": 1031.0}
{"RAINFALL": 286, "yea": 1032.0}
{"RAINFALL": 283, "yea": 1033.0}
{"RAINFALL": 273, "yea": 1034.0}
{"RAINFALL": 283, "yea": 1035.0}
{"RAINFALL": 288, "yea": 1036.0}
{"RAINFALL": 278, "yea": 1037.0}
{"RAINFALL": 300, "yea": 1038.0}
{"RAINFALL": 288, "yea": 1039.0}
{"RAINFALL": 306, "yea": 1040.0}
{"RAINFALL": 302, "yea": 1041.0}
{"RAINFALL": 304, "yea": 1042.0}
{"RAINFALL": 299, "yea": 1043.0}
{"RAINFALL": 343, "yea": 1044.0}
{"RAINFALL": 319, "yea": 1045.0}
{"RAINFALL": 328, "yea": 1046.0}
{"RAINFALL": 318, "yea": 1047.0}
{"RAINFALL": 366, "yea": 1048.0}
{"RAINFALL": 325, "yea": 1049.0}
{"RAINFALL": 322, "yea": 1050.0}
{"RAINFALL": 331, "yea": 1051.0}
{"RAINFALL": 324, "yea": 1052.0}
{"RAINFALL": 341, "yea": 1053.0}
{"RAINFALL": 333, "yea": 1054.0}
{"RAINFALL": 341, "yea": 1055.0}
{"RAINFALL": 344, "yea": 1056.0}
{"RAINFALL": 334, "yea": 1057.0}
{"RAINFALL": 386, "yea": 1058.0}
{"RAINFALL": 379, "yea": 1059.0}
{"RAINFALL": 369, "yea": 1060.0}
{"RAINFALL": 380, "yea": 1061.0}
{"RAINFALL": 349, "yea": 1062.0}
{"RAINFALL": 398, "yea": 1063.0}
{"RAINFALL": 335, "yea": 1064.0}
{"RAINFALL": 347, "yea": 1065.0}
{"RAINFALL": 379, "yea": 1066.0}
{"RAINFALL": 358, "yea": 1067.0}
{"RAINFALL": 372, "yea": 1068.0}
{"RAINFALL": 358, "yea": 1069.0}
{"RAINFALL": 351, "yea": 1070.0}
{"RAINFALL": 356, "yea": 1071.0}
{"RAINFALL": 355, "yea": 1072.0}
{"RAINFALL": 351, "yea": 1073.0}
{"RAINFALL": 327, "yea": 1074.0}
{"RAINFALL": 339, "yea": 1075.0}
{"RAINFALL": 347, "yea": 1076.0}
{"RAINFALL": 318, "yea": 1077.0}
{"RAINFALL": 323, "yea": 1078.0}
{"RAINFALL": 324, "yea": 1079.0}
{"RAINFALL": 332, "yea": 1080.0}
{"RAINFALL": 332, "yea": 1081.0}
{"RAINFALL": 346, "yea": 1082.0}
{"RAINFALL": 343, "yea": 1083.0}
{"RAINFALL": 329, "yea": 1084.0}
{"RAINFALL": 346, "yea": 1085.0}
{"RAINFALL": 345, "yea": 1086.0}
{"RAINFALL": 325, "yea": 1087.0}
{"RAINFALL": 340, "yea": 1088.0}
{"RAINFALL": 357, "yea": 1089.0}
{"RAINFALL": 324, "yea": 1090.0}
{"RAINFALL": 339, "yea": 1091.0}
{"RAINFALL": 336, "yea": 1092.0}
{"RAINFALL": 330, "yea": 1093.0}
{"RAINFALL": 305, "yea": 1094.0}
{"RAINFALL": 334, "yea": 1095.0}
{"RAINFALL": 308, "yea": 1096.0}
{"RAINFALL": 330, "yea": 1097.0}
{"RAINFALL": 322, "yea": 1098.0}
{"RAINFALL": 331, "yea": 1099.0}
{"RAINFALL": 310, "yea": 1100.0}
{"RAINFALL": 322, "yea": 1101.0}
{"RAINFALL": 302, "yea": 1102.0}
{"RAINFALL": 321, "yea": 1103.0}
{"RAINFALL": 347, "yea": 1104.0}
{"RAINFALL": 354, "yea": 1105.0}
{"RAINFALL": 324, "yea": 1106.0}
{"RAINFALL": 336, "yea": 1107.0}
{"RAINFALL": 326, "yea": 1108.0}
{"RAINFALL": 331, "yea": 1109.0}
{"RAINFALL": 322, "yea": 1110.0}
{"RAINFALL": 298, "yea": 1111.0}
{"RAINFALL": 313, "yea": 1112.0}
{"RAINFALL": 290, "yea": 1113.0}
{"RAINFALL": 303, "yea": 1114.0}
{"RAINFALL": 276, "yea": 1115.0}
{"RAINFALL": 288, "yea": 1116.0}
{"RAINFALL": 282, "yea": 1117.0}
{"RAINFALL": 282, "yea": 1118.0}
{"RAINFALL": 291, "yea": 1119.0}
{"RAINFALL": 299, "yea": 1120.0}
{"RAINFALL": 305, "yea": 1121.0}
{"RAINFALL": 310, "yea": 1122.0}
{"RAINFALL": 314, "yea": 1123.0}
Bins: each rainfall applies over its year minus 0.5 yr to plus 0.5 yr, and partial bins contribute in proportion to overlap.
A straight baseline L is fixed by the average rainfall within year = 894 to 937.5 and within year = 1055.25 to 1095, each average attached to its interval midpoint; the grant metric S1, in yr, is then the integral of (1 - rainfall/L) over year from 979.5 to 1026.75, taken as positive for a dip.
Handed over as 8.2 yr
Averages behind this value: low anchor 318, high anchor 346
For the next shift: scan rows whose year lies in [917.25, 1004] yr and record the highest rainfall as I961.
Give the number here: 356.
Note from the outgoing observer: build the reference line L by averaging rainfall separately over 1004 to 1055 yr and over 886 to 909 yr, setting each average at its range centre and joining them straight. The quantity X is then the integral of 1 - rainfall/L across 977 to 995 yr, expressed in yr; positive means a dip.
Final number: 1.7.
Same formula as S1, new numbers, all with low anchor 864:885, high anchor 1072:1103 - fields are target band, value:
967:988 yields 3.2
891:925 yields 1.2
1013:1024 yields 1.5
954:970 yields 1.9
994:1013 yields 3.3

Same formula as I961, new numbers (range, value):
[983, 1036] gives 306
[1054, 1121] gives 398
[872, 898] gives 348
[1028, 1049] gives 366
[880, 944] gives 353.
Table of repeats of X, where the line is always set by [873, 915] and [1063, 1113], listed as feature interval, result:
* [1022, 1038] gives 2.3 yr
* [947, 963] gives 0.8 yr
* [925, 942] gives -0.3 yr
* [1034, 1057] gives 0.9 yr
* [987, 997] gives 1.9 yr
